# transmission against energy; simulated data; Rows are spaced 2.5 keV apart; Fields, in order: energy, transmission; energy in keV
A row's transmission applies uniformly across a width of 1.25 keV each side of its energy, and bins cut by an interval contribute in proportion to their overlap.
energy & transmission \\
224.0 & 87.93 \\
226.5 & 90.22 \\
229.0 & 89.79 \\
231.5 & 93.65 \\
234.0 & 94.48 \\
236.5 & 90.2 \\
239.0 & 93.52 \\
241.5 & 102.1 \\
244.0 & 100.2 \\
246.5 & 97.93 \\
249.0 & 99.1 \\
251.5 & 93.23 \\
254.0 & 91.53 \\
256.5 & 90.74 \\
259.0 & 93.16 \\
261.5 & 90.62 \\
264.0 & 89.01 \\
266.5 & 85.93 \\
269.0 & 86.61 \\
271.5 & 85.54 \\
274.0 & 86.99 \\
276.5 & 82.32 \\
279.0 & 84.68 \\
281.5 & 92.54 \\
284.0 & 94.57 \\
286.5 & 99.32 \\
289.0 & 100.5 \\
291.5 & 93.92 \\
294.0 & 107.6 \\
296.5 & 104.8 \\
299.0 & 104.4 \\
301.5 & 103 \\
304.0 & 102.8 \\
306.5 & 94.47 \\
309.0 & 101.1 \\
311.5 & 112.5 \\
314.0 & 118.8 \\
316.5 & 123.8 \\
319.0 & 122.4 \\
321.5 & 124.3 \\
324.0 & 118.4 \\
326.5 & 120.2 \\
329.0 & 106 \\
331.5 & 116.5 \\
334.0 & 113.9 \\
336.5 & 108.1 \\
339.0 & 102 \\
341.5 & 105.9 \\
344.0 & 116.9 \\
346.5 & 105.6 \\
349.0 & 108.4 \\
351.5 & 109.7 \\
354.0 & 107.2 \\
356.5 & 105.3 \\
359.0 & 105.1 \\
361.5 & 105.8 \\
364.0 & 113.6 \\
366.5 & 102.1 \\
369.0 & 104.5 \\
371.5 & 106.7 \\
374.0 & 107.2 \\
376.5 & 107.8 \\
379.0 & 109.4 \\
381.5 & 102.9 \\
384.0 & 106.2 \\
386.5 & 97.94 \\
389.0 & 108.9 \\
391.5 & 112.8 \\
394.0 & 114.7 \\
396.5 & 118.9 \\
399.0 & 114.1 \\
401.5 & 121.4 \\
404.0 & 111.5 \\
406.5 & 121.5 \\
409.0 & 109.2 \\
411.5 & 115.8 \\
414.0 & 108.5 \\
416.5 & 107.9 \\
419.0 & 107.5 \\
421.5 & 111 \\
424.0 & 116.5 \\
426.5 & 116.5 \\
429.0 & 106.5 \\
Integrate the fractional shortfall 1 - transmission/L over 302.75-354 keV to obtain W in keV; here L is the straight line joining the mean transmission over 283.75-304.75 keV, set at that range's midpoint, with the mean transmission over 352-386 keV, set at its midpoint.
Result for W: -3.9 keV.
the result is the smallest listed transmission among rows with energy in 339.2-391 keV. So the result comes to 97.94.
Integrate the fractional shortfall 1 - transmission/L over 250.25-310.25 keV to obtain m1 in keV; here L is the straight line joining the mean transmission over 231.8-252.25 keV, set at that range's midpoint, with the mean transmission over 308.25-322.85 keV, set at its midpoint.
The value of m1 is 7.4 keV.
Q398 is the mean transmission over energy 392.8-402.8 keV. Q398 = 117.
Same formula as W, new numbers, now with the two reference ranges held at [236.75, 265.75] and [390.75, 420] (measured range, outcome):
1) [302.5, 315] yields -0.5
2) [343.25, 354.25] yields -0.3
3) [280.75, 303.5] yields -0.2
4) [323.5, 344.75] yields -1.4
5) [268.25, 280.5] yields 1.5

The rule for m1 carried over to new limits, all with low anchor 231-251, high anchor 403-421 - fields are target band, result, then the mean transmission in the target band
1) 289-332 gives -3.0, 110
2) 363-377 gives 0.1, 107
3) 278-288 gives 0.7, 93.2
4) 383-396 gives 0.1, 109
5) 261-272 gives 1.2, 87.5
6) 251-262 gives 0.7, 91.8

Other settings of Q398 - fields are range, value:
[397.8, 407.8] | 117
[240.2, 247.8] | 100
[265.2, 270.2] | 86.3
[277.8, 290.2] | 94.3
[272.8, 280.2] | 84.6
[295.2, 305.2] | 104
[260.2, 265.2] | 89.9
